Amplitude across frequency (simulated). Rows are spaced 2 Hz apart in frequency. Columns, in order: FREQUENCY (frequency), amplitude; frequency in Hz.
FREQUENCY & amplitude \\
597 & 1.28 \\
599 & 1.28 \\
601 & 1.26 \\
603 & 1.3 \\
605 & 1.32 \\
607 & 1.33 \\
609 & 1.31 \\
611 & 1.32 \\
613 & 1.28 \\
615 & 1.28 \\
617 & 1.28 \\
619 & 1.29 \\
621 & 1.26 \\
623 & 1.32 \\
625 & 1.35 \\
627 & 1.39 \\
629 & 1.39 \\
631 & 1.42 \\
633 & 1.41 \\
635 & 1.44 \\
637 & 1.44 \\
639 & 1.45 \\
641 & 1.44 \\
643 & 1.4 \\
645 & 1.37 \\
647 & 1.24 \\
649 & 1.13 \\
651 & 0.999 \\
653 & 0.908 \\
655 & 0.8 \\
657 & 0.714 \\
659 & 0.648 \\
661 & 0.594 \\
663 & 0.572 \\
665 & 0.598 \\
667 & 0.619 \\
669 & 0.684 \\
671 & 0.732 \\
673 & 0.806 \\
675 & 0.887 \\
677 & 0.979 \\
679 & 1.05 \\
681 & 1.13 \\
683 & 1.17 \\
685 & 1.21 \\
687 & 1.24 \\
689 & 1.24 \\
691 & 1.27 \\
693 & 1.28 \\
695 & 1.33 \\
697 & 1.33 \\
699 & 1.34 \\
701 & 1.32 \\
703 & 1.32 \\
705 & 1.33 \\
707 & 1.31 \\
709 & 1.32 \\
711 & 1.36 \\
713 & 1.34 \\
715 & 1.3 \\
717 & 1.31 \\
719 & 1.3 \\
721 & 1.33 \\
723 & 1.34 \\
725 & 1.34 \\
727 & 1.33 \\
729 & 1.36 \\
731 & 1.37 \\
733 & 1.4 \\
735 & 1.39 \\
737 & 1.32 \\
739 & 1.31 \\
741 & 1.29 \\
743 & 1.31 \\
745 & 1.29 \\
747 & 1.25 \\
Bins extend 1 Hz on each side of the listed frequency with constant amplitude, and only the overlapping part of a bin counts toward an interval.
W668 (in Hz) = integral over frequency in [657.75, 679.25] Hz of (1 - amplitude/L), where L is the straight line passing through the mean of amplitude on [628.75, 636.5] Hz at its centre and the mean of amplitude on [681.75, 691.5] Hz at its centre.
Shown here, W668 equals 9.2 Hz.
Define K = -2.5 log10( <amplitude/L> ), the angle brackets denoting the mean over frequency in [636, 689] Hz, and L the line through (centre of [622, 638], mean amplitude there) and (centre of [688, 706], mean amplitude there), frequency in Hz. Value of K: 0.33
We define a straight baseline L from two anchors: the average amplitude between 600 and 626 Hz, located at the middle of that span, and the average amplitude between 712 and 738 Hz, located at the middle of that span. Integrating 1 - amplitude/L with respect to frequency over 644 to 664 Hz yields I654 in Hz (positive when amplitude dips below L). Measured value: 6.3 Hz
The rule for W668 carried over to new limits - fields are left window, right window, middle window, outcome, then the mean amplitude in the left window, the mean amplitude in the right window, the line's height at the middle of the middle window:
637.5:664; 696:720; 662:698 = 5.6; 1.03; 1.32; 1.18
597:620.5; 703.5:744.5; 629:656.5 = 1.0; 1.29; 1.33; 1.31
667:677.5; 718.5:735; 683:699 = -4.7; 0.791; 1.35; 0.983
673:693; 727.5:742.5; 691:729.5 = -2.7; 1.12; 1.35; 1.24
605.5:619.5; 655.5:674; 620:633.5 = -2.9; 1.3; 0.667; 1.13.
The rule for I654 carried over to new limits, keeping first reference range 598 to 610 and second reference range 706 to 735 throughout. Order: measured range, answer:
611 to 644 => -1.4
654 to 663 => 4.4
